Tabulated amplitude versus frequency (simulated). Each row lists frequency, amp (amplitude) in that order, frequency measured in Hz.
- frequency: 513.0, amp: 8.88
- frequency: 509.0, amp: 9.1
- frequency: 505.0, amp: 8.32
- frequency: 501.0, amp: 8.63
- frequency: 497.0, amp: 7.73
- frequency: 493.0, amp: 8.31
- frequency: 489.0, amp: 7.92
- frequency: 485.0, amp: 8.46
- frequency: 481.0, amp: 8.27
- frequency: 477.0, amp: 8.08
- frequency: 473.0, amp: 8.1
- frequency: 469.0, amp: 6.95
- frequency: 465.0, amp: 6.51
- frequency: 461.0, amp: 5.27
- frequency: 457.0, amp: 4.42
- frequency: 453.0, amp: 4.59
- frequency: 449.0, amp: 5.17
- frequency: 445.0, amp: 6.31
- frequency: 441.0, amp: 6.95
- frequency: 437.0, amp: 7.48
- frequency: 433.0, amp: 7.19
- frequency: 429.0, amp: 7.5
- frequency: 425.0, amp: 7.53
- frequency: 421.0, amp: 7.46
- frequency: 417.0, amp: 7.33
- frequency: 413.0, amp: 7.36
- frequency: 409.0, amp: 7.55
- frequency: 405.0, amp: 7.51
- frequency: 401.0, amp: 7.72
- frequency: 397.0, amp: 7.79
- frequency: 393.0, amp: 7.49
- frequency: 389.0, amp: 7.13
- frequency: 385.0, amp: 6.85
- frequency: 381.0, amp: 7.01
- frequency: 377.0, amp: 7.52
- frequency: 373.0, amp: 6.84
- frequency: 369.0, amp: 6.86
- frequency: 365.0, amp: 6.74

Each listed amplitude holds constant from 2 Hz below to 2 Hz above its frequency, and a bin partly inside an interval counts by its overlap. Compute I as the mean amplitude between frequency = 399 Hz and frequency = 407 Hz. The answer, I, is 7.62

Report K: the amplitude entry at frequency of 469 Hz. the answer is 6.95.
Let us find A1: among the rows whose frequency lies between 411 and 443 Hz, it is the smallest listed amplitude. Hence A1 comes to 6.95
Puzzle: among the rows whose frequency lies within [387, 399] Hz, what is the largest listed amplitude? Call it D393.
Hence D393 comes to 7.79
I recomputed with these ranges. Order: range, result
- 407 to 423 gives 7.43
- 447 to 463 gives 4.86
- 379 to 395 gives 7.12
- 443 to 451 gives 5.74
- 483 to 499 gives 8.11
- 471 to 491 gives 8.17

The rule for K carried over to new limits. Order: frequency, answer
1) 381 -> 7.01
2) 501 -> 8.63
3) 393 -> 7.49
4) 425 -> 7.53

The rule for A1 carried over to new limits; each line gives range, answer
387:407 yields 7.13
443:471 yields 4.42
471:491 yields 7.92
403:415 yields 7.36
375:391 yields 6.85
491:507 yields 7.73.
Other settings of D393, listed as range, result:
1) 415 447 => 7.53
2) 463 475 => 8.1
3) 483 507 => 8.63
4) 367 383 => 7.52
